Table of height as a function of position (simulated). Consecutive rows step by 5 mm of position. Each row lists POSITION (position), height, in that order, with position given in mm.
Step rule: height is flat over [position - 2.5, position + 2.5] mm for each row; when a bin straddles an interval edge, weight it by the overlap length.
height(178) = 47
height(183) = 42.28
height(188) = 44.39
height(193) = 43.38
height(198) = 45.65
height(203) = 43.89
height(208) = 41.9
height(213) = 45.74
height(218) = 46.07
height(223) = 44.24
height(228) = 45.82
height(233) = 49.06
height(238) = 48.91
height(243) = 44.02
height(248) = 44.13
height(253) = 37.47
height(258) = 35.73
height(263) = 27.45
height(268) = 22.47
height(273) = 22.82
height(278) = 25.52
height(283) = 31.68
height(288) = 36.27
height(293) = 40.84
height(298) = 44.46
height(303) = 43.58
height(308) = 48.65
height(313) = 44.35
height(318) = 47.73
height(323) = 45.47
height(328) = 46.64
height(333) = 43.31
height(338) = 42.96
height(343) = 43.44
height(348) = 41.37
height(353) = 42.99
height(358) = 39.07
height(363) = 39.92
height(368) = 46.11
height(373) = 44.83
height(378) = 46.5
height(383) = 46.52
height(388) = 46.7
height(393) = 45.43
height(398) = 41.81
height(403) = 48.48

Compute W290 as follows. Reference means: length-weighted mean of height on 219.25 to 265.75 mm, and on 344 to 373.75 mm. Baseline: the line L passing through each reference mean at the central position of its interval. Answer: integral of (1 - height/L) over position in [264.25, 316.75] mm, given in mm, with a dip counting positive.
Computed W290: 7.4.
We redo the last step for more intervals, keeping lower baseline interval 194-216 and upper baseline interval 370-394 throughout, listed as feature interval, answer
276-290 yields 4.31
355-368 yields 1.40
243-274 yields 8.09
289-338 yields 0.78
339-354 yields 1.01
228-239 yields -0.92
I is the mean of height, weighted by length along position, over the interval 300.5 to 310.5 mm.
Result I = 46.1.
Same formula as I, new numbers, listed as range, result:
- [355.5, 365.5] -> 39.5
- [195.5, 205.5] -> 44.8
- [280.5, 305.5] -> 39.4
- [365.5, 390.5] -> 46.1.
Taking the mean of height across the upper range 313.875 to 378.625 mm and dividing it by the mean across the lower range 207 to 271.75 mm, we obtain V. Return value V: 1.08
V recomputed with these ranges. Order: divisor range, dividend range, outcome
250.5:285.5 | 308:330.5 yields 1.60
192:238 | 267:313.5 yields 0.80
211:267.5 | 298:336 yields 1.09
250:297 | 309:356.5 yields 1.40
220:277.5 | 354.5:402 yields 1.16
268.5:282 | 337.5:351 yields 1.72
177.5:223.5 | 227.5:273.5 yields 0.86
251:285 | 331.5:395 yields 1.52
